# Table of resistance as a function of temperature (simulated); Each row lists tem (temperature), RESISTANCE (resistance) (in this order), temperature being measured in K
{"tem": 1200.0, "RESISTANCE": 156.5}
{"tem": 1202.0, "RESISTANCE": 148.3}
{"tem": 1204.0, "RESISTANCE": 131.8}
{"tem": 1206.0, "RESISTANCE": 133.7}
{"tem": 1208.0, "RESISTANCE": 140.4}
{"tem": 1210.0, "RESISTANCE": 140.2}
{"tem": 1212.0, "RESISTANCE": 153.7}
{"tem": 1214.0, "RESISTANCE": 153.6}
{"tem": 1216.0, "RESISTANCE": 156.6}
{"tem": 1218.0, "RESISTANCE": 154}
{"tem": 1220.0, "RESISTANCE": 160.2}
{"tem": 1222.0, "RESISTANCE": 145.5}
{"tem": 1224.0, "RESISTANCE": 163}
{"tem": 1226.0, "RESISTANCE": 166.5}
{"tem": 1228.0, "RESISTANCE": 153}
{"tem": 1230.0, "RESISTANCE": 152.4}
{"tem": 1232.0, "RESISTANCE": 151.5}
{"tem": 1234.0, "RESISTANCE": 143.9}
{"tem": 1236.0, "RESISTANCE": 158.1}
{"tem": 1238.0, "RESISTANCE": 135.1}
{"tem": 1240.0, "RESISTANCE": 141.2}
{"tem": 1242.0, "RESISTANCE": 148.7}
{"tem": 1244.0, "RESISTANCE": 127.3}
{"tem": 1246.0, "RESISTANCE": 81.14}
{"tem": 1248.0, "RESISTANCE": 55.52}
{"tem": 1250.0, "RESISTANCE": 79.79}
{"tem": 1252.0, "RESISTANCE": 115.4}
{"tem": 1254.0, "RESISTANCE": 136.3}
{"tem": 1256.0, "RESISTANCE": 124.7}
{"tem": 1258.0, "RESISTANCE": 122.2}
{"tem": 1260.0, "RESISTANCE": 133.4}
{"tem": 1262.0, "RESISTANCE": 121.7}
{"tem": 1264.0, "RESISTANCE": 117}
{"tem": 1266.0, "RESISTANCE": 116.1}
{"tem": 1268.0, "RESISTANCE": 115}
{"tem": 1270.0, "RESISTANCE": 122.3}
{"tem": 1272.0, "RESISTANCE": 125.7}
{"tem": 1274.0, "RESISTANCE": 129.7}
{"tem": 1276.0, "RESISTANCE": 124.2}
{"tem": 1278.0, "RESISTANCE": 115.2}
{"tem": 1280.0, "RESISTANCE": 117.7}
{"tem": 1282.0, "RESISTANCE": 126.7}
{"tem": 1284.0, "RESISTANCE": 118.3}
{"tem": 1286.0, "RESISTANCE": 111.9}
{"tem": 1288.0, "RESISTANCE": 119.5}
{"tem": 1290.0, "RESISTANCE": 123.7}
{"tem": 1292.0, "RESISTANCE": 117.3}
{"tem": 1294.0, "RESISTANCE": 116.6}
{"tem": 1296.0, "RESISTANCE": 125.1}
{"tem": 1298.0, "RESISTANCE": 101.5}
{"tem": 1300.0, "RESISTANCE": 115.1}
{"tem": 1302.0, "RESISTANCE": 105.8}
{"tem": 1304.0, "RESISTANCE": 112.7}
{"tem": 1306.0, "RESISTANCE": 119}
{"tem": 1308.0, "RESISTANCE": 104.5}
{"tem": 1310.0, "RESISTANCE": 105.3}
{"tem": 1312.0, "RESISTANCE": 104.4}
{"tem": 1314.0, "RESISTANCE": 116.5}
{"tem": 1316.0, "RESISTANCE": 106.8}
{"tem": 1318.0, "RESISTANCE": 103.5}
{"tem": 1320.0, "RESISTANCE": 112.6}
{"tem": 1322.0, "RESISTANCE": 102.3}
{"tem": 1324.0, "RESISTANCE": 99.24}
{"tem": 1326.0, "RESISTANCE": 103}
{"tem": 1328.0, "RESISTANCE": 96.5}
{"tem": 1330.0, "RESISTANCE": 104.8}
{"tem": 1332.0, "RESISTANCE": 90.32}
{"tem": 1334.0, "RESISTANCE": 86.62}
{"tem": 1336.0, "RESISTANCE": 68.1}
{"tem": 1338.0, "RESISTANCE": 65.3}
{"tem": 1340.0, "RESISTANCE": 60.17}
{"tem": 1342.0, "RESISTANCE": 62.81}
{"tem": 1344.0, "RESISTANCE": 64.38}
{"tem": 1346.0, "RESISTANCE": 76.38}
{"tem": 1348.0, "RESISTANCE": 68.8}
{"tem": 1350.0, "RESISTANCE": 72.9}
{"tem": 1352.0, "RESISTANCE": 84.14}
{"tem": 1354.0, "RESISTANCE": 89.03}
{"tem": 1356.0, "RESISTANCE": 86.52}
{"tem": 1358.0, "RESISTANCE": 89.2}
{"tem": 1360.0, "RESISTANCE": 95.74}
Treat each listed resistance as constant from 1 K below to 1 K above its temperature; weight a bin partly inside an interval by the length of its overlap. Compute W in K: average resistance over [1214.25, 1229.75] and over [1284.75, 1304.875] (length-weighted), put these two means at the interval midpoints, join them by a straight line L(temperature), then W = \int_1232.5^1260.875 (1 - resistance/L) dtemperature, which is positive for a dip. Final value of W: 4.1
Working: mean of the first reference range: 157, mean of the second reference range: 115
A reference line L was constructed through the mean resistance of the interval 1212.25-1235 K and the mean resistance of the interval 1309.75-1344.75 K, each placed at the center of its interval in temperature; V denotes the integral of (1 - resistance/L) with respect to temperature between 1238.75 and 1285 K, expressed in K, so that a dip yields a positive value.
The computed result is 4.4 K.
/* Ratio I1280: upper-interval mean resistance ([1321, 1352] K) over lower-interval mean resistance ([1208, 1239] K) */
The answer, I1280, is 0.5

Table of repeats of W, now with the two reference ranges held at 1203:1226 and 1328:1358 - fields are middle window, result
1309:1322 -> -2.0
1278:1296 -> -1.7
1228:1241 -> -0.9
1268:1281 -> -0.7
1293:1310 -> -1.8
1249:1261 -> 0.8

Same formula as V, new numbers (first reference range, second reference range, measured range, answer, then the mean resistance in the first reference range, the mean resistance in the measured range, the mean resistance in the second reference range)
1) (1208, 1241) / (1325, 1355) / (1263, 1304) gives -1.3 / 151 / 118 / 79.5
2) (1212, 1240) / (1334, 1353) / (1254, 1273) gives 0.6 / 153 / 123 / 70.1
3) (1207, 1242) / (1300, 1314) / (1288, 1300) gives -0.1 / 151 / 117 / 110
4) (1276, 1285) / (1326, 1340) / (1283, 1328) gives -3.5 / 120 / 111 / 84.7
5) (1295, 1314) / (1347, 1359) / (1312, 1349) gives 2.8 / 111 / 88.7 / 81.8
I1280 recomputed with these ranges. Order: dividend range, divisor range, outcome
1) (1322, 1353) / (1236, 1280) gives 0.68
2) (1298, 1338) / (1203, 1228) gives 0.68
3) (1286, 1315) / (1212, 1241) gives 0.74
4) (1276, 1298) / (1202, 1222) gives 0.81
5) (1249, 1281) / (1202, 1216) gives 0.83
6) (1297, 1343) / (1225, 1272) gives 0.77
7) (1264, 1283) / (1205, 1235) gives 0.80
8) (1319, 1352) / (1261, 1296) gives 0.69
